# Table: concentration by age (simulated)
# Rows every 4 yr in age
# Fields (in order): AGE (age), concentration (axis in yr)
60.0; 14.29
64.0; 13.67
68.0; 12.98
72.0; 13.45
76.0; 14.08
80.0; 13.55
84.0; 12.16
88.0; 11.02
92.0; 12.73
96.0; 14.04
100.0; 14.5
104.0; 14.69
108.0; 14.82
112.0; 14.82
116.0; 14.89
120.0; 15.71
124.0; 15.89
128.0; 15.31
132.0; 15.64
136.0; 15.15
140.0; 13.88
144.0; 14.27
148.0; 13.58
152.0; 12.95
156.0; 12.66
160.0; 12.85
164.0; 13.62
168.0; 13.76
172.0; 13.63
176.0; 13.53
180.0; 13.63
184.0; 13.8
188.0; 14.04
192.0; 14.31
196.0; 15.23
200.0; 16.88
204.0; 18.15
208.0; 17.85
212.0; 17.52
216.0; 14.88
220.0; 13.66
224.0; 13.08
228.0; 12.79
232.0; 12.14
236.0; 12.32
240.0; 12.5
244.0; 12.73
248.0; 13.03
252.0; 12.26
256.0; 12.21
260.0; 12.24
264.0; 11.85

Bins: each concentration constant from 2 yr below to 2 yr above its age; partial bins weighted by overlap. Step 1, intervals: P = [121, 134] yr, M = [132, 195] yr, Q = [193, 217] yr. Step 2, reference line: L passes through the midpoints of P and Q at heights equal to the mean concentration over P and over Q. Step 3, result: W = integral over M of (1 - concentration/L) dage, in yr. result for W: 9.11 yr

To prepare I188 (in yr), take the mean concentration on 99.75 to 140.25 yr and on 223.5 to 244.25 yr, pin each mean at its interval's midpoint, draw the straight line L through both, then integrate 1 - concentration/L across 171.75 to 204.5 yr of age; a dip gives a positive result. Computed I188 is -2.8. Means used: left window 15.1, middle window 14.7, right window 12.5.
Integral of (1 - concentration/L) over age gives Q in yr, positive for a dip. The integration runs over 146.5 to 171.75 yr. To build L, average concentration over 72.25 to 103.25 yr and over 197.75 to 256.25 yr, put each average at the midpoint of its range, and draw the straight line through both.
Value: 0.9 yr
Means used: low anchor 13.2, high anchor 14.2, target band 13.3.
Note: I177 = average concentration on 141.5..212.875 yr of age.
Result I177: 14.5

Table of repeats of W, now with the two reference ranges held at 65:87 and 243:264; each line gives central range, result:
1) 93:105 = -1.08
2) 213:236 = -1.58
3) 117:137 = -3.98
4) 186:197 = -1.55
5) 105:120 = -2.24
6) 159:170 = -0.57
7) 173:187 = -1.05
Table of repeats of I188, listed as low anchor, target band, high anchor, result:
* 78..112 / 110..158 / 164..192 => -3.3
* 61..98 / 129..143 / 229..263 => -2.2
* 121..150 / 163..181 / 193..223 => 2.2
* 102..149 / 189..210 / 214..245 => -4.4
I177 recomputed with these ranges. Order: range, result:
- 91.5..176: 14.3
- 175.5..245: 14.4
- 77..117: 13.7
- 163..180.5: 13.6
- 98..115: 14.7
